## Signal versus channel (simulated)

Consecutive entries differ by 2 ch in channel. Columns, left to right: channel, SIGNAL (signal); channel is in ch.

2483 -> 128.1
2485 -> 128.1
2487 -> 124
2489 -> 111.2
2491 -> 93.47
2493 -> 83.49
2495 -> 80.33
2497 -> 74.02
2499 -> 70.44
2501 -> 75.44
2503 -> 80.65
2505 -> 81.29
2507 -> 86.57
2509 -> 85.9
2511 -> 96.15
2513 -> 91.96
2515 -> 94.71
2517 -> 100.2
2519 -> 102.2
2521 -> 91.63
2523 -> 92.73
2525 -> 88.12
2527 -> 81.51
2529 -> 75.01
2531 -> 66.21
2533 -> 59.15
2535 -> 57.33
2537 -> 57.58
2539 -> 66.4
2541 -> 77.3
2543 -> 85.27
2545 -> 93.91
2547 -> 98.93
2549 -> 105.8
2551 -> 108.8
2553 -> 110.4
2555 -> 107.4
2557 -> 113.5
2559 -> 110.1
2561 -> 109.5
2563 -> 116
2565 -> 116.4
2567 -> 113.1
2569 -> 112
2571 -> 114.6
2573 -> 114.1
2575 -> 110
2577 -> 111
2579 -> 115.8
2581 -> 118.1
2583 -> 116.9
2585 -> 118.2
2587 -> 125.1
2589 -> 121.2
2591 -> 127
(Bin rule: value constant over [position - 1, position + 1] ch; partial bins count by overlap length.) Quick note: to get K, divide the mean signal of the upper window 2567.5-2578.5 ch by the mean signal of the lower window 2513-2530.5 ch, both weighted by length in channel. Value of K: 1.2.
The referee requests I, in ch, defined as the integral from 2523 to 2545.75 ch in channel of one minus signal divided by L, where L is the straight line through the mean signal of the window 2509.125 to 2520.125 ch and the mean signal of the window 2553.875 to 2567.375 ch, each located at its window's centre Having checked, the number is 6.4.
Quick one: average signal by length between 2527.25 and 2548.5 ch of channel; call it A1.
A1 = 74.7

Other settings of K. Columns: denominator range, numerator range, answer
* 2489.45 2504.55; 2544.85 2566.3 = 1.35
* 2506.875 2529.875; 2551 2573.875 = 1.24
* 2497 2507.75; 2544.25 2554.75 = 1.33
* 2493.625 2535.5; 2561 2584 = 1.38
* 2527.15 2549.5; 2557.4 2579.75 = 1.48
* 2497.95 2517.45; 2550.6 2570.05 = 1.30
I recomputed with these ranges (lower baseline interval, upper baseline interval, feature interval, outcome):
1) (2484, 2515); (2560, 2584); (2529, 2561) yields 5.4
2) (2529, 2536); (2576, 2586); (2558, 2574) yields -2.2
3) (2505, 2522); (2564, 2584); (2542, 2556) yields 0.5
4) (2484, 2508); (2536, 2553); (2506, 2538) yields 2.3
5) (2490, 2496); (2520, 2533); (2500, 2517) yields -0.8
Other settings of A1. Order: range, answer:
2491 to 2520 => 86.2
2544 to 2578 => 110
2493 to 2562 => 87.5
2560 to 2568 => 114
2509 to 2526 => 94.2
